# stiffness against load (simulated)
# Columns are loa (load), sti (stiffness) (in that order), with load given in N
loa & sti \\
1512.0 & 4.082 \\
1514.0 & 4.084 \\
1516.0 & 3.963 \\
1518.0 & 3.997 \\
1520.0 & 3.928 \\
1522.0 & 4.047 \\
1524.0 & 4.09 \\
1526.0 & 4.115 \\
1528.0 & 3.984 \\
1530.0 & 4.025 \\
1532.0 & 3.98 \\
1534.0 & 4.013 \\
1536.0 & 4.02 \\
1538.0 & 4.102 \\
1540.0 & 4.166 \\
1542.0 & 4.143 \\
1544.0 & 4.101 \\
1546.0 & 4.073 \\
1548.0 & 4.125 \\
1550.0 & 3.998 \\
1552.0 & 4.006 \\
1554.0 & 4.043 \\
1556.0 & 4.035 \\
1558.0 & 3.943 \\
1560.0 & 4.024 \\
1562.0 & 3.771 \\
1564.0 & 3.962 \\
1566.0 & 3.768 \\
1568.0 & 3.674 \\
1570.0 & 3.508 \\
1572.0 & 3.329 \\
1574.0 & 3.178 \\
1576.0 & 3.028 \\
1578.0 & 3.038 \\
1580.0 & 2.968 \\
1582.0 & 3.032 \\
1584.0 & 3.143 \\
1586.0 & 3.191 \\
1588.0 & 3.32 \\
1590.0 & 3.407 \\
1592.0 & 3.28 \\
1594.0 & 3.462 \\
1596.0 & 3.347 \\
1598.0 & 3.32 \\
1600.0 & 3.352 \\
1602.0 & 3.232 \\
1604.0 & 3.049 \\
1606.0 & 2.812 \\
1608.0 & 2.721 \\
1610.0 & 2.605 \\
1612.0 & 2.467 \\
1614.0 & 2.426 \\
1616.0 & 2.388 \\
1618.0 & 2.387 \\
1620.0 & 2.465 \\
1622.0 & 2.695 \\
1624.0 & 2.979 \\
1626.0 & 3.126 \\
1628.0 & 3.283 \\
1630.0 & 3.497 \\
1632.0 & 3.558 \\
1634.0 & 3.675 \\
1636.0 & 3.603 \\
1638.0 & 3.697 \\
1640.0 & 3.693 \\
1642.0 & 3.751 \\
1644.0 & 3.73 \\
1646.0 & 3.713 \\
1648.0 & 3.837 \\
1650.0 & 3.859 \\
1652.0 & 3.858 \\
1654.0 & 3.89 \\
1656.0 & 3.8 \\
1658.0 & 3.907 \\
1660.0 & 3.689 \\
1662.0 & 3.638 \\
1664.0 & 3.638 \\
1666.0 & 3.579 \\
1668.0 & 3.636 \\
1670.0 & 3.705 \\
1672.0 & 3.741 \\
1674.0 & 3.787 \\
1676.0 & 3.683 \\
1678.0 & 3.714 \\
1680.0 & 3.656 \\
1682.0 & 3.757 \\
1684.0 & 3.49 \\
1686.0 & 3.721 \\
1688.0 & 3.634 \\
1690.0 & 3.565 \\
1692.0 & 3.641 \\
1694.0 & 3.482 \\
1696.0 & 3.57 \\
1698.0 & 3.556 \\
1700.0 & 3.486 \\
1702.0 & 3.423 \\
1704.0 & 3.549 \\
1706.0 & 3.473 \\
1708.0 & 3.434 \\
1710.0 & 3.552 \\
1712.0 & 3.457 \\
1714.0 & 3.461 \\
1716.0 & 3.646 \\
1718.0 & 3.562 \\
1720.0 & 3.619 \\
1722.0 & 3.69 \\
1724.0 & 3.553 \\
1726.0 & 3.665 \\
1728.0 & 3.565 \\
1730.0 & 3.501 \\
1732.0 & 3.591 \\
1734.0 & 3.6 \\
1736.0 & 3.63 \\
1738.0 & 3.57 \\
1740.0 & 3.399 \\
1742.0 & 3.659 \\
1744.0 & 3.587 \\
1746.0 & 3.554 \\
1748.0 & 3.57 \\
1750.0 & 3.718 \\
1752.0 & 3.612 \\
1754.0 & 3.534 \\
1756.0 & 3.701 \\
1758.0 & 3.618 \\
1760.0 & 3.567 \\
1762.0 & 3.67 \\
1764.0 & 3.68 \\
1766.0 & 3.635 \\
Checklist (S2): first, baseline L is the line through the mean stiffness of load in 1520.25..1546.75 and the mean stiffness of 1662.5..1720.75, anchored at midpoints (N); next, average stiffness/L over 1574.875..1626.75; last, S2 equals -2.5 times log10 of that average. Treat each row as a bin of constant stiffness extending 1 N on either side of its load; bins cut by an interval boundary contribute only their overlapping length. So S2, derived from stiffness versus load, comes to 0.29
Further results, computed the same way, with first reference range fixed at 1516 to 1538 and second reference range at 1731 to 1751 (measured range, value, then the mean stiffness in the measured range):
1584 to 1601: 0.170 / 3.32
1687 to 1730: 0.031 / 3.55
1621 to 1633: 0.195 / 3.19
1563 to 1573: 0.083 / 3.65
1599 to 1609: 0.263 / 3.03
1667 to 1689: 0.009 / 3.68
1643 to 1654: -0.009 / 3.81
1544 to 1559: -0.018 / 4.04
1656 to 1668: 0.015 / 3.69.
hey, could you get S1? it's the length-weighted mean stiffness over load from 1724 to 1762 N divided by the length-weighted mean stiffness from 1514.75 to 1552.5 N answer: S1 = 0.89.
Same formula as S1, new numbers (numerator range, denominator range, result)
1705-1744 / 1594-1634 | 1.20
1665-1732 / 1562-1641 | 1.13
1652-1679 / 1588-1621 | 1.27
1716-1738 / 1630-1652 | 0.97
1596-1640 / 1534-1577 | 0.79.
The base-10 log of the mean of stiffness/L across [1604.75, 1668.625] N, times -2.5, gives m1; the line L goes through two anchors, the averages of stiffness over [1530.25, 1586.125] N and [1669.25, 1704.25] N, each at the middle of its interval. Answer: 0.10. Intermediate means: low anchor 3.74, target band 3.33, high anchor 3.62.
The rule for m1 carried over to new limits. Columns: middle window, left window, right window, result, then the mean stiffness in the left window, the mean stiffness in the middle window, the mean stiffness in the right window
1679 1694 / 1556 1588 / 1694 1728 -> -0.03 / 3.45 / 3.63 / 3.54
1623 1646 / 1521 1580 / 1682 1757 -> 0.06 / 3.86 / 3.52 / 3.57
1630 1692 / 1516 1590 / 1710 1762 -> -0.01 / 3.77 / 3.7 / 3.59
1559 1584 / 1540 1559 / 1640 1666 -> 0.17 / 4.06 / 3.43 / 3.77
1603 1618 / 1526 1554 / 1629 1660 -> 0.41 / 4.06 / 2.62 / 3.74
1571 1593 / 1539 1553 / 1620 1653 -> 0.21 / 4.09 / 3.17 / 3.5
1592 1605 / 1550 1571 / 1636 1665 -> 0.16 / 3.88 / 3.29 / 3.76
